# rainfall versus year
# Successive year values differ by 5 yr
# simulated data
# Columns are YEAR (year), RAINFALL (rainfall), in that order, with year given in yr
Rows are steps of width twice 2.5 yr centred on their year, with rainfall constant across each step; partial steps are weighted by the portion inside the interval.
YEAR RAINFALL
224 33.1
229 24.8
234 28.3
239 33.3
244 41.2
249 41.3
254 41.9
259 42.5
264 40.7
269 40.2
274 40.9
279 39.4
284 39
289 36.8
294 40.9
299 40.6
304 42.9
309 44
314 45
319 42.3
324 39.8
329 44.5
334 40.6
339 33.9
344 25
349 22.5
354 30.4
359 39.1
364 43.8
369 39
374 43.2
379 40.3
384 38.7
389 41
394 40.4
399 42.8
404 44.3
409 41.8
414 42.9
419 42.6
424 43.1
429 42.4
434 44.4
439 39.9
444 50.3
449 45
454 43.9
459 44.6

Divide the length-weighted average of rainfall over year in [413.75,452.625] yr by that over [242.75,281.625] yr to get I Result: 1.07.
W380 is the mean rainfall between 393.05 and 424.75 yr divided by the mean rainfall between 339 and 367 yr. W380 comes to 1.31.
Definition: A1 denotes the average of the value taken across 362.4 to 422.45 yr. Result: 41.7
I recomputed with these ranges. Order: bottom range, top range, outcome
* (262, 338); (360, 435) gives 1.02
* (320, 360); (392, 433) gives 1.23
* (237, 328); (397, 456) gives 1.07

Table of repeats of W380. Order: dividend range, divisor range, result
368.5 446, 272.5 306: 1.06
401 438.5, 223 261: 1.20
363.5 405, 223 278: 1.11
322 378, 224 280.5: 0.98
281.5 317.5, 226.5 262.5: 1.14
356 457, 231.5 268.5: 1.10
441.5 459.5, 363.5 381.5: 1.12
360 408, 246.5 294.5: 1.03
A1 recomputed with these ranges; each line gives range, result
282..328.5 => 41.4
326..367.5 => 35.1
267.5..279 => 40.3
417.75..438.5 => 42.8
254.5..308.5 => 40.6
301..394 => 38.7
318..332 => 42.1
